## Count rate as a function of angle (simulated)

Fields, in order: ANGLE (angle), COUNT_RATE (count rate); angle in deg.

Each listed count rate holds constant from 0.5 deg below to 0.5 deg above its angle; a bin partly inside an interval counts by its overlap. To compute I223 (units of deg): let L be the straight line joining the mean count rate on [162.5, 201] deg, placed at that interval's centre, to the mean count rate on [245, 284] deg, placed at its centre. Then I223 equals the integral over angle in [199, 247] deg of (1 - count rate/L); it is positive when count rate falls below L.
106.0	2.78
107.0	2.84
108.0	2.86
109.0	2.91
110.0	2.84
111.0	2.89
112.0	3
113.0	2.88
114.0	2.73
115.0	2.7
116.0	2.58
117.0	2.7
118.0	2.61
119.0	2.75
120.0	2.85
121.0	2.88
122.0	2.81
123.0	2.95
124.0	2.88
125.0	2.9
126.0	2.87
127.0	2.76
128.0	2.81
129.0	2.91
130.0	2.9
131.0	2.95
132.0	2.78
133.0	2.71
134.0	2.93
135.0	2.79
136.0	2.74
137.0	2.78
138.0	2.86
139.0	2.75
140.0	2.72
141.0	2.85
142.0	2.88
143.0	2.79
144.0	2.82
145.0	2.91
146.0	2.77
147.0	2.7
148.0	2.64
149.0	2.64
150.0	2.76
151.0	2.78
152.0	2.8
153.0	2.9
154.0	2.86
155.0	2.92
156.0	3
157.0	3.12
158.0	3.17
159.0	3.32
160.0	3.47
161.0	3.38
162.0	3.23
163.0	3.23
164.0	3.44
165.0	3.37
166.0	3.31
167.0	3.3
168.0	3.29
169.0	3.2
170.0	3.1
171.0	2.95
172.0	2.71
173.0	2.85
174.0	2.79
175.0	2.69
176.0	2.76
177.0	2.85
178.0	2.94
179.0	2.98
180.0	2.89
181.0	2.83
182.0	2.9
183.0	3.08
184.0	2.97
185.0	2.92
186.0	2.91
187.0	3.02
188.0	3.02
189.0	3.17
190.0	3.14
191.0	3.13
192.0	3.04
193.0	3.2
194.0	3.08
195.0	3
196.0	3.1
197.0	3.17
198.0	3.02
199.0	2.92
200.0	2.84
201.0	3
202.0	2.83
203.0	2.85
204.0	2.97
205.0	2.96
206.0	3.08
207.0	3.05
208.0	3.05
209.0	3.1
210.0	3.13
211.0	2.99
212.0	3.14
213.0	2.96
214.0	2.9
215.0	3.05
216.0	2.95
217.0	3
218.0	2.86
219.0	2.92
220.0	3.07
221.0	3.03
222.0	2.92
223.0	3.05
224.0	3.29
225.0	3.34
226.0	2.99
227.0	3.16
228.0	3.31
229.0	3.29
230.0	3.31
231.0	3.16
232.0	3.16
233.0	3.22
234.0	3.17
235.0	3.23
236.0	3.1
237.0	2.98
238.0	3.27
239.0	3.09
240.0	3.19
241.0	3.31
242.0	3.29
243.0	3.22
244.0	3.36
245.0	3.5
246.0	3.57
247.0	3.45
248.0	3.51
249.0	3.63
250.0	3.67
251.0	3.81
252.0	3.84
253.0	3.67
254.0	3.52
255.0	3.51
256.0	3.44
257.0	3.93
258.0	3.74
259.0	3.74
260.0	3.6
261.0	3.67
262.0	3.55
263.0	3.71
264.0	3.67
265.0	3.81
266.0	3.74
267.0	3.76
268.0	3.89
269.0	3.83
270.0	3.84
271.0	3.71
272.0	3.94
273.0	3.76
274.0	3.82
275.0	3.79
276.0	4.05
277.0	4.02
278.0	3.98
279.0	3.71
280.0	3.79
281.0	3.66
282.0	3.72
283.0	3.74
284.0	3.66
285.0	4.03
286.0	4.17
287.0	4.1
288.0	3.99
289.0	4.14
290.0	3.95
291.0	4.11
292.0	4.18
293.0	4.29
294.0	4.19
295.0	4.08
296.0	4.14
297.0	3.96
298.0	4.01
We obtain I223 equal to 3.8 deg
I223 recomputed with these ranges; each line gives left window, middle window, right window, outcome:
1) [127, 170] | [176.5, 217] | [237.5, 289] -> 3.28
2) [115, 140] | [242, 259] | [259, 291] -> 0.39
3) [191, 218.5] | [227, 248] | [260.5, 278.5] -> 0.93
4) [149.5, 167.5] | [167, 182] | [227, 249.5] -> 1.10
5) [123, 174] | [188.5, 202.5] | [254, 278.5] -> 0.97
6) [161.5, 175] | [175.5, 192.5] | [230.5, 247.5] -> 0.95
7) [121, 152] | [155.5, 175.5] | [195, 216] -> -1.76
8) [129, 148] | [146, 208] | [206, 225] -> -1.80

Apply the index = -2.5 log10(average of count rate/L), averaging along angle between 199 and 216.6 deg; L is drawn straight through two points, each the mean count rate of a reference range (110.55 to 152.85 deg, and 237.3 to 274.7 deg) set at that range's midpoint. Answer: 0.11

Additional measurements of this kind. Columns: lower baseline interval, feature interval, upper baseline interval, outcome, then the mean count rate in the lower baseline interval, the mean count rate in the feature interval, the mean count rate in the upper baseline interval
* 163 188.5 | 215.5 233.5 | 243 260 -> 0.094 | 3.01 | 3.11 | 3.61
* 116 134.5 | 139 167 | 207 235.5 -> -0.033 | 2.82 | 2.99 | 3.1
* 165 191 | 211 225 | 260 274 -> 0.108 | 2.99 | 3.02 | 3.76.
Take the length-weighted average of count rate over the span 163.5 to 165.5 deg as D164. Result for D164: 3.41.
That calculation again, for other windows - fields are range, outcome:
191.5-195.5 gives 3.08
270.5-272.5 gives 3.83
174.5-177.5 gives 2.77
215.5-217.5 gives 2.98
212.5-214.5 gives 2.93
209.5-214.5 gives 3.02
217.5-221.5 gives 2.97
